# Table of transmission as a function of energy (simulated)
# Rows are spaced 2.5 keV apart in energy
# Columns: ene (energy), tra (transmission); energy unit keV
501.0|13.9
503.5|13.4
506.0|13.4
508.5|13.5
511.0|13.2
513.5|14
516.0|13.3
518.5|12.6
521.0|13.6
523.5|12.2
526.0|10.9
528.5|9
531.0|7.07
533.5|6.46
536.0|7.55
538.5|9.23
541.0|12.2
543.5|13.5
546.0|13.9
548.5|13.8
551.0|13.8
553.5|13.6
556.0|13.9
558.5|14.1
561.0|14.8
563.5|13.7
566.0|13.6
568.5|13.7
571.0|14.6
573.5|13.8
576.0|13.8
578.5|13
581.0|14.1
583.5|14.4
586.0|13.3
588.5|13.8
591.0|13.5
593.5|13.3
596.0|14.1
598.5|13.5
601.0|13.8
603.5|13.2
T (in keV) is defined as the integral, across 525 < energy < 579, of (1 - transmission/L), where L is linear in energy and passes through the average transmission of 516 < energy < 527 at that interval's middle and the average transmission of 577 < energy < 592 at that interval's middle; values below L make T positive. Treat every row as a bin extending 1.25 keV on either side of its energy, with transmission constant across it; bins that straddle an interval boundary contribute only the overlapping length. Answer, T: 3.4 keV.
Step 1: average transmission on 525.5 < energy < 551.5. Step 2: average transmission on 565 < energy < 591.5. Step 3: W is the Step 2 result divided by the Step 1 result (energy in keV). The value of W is 1.30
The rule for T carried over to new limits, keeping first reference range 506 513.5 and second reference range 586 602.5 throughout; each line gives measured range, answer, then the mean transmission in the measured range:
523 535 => 4.1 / 8.9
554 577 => -0.7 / 14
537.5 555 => 0.8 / 12.9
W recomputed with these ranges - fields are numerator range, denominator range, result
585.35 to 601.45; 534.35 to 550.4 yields 1.17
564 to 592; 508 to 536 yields 1.23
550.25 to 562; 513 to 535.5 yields 1.30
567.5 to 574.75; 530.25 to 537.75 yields 1.96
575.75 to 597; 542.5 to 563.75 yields 0.98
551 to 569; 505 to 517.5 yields 1.03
